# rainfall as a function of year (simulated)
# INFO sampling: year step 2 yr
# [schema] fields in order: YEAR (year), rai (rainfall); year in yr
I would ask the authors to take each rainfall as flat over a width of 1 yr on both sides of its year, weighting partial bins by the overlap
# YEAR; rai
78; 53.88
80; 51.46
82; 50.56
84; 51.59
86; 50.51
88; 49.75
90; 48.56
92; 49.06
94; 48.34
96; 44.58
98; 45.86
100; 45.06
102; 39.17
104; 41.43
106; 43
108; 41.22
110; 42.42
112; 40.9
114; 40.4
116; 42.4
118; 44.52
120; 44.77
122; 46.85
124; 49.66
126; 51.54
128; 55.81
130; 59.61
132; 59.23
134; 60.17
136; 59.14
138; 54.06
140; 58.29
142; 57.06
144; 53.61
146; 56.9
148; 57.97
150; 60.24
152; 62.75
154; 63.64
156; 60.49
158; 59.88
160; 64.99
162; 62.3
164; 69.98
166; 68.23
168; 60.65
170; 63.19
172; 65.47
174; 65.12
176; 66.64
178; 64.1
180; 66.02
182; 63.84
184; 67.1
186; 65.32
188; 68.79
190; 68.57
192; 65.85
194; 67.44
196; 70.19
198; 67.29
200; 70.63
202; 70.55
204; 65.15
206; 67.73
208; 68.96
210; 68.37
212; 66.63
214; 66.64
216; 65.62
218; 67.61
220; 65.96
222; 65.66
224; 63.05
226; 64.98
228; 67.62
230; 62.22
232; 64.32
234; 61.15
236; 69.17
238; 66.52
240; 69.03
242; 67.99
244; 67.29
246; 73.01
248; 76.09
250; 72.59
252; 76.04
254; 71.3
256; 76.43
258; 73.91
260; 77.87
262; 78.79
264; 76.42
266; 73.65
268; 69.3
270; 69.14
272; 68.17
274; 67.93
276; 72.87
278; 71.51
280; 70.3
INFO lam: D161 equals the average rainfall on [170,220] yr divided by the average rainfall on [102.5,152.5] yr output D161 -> 1.31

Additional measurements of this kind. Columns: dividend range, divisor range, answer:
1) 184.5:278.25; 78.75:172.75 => 1.30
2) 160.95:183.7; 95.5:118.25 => 1.53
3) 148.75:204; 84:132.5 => 1.40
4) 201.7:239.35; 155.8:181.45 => 1.03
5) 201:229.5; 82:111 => 1.45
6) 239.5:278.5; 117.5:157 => 1.30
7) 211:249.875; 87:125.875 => 1.50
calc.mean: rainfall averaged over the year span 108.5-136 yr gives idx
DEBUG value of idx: 49.3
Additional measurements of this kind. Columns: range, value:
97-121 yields 42.6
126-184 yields 61.3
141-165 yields 60.8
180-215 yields 67.5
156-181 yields 64.5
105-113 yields 41.9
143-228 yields 65.1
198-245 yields 66.7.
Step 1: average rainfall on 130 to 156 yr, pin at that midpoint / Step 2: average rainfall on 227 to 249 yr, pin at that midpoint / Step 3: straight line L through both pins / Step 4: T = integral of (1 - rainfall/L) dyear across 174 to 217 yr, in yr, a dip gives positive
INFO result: -2.37 yr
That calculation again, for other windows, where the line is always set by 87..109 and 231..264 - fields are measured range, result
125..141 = -1.9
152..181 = -3.6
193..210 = -1.4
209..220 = -0.2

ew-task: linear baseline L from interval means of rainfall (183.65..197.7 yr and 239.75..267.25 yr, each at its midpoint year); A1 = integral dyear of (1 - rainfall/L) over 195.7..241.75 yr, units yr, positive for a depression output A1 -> 2.3 yr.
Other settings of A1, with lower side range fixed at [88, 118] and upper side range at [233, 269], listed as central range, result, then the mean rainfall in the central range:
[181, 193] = -1.34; 66.6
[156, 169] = -2.07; 64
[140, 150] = -0.97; 57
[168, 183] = -1.80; 64.6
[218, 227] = 0.19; 65.2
